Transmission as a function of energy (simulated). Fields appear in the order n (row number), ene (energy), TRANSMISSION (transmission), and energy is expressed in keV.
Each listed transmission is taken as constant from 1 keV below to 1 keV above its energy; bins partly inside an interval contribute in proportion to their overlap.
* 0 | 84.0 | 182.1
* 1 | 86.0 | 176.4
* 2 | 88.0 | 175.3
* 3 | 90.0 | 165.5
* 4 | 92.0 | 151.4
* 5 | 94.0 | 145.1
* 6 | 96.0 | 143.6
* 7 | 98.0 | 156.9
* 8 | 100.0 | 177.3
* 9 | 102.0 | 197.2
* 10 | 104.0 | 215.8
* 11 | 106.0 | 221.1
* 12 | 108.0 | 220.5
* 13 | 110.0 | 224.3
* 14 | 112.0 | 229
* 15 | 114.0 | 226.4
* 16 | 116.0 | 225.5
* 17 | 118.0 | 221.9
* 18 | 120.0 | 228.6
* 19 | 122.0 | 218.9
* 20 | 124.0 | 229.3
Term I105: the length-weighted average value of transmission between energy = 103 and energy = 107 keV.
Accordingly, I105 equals 218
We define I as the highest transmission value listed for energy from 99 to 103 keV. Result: 197.2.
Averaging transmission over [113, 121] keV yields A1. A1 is 226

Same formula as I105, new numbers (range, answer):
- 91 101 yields 155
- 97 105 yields 187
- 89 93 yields 158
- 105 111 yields 222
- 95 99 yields 150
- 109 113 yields 227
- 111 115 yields 228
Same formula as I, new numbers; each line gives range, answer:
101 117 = 229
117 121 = 228.6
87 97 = 175.3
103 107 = 221.1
